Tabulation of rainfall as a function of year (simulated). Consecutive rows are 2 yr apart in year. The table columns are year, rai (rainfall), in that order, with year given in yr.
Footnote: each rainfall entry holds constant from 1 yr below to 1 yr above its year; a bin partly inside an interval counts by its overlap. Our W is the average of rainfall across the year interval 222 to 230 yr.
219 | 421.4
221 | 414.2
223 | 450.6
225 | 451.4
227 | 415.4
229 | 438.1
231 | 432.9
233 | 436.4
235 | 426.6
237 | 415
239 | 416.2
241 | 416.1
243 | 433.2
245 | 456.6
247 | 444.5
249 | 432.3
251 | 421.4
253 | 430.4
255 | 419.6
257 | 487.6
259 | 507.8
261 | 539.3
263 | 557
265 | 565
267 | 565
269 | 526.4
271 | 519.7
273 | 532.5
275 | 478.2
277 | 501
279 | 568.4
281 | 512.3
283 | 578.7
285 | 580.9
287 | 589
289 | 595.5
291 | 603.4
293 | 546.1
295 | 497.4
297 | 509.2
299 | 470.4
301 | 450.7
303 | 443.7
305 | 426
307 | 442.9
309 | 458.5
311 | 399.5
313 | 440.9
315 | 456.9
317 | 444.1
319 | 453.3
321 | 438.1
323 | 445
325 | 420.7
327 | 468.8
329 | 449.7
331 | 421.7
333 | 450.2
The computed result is 439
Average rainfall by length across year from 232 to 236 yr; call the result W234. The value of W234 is 432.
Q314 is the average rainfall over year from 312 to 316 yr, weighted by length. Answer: 449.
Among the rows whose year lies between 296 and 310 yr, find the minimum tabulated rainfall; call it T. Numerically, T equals 426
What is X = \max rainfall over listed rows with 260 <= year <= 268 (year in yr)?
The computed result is 565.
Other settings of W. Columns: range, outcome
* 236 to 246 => 427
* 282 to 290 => 586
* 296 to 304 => 468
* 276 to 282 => 527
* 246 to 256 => 430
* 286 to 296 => 566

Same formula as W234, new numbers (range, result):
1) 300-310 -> 444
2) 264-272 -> 544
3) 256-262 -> 512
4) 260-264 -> 548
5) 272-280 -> 520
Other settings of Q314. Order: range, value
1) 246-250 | 438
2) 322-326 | 433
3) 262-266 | 561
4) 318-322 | 446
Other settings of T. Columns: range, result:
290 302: 450.7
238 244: 416.1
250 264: 419.6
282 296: 497.4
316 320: 444.1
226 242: 415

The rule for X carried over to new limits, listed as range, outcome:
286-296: 603.4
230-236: 436.4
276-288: 589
